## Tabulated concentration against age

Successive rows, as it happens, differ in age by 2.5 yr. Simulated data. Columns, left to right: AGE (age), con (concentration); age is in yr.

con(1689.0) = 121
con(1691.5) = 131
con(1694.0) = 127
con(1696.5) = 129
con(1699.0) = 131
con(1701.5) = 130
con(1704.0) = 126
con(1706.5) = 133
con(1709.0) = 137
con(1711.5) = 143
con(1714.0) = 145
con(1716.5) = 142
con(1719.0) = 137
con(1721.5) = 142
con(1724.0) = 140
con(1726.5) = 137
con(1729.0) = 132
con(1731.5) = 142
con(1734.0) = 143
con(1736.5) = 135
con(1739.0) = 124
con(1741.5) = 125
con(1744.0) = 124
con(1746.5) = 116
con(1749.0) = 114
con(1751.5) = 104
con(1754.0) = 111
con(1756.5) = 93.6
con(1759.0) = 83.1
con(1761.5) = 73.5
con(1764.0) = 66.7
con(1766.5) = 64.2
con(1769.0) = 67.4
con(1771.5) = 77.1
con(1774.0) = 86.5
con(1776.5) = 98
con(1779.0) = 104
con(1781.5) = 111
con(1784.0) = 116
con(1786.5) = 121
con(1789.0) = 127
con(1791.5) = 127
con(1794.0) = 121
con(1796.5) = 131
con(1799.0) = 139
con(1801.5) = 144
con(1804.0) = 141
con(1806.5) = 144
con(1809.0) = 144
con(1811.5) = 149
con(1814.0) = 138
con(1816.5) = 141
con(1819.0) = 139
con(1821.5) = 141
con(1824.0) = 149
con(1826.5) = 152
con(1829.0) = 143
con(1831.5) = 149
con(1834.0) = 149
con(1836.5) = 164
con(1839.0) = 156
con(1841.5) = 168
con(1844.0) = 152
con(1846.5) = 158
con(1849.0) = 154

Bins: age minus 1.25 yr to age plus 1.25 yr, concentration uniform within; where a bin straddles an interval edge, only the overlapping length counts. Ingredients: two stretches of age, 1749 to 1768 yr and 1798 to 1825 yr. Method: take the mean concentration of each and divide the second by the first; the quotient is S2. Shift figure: 1.64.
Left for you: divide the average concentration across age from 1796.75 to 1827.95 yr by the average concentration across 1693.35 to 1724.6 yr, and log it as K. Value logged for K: 1.05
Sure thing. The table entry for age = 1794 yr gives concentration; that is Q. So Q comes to 121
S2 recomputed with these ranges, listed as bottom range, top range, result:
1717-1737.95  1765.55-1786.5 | 0.67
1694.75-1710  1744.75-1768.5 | 0.70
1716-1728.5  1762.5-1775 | 0.52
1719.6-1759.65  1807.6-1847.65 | 1.21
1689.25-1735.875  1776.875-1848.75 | 1.03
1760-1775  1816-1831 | 1.99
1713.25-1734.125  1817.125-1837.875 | 1.06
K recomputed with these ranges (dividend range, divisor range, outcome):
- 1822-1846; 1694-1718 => 1.14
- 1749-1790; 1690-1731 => 0.70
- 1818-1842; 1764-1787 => 1.64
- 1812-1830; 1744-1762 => 1.41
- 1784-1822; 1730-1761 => 1.16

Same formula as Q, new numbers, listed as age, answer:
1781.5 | 111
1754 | 111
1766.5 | 64.2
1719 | 137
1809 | 144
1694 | 127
